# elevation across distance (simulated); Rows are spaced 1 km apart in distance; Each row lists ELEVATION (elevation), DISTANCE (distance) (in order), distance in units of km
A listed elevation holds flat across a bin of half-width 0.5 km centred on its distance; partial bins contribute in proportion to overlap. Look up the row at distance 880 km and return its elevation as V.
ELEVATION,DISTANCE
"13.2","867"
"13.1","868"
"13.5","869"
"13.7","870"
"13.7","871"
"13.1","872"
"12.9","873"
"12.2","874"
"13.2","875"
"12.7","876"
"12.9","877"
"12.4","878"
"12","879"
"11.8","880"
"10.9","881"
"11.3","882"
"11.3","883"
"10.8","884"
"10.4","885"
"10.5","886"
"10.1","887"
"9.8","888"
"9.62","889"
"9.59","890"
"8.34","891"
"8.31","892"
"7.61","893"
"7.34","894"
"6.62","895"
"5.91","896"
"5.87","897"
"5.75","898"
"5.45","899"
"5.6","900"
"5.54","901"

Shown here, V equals 11.8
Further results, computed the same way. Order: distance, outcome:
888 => 9.8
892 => 8.31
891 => 8.34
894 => 7.34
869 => 13.5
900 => 5.6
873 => 12.9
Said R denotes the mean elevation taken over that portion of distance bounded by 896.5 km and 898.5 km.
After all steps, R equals 5.81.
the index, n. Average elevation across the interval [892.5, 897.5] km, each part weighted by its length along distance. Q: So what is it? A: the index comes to 6.67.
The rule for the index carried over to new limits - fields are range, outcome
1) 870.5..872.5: 13.4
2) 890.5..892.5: 8.32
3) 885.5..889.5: 10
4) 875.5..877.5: 12.8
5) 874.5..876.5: 12.9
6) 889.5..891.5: 8.96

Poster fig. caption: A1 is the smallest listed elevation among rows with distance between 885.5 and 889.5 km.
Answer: 9.62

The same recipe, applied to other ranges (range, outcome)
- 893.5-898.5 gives 5.75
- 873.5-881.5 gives 10.9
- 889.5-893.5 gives 7.61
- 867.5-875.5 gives 12.2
